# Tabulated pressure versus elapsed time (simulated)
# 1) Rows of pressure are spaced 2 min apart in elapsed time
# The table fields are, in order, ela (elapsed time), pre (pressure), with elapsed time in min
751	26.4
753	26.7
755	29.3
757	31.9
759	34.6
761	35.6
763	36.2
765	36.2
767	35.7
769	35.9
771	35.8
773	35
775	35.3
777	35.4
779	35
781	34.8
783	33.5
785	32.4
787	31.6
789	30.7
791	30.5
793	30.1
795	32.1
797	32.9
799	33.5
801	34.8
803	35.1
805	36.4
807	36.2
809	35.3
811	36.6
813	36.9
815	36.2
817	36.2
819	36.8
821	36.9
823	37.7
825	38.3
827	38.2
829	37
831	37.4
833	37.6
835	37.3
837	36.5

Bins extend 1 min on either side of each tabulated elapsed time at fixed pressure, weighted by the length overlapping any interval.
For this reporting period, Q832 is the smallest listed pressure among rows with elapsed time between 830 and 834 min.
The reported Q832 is 37.4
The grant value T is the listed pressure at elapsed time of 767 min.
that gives 35.7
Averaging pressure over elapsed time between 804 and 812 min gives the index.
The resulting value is 36.1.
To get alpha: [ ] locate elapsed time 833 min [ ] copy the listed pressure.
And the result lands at 37.6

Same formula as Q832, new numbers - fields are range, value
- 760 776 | 35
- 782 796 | 30.1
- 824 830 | 37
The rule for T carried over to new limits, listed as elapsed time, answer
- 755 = 29.3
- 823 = 37.7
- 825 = 38.3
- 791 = 30.5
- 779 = 35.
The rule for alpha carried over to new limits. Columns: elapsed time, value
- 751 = 26.4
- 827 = 38.2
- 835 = 37.3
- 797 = 32.9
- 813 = 36.9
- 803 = 35.1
